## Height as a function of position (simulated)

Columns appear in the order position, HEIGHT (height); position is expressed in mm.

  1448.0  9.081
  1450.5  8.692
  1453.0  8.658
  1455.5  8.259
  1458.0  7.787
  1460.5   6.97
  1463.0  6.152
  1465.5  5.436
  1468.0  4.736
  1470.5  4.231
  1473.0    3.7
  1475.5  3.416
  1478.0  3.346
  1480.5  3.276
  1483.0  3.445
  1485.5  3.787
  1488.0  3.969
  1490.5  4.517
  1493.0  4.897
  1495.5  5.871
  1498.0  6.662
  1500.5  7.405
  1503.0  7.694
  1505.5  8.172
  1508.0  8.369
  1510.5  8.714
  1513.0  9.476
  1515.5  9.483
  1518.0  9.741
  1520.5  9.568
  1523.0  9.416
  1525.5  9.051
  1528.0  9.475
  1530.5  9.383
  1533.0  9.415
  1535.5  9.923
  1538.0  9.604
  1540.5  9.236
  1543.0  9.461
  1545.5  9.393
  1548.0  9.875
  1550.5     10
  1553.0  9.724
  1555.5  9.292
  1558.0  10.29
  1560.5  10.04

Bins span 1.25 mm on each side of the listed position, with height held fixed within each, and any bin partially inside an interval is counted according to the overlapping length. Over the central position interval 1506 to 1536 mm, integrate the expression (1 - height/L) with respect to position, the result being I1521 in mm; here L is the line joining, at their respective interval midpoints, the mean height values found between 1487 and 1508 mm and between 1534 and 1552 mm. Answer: -4.9 mm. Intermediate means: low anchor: 6.31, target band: 9.29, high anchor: 9.64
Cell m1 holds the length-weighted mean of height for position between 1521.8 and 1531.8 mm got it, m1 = 9.33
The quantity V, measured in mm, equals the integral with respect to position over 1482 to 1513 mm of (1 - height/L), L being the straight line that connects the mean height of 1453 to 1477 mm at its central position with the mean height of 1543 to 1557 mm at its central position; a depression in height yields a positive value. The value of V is 4.5 mm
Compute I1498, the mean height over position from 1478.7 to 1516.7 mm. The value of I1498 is 6.33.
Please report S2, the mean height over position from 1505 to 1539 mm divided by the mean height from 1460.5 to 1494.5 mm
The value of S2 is 2.1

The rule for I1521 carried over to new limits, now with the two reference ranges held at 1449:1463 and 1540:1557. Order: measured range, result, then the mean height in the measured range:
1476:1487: 6.4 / 3.47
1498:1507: 1.2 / 7.62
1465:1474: 4.1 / 4.47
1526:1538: -0.3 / 9.52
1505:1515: 0.1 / 8.78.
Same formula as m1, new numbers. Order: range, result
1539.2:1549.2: 9.49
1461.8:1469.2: 5.44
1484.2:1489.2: 3.87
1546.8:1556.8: 9.72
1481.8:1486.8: 3.62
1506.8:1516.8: 9.02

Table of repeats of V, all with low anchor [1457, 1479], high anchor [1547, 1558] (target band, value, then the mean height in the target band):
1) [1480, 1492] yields 4.4 mm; 3.85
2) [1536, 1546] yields -0.4 mm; 9.46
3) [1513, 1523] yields -2.2 mm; 9.56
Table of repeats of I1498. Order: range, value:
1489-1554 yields 8.61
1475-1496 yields 4.02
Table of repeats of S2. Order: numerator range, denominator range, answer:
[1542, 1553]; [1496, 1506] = 1.33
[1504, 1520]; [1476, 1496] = 2.22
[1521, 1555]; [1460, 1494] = 2.19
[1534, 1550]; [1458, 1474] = 1.77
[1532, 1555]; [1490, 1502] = 1.60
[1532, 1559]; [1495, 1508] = 1.31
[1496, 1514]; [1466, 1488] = 2.09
